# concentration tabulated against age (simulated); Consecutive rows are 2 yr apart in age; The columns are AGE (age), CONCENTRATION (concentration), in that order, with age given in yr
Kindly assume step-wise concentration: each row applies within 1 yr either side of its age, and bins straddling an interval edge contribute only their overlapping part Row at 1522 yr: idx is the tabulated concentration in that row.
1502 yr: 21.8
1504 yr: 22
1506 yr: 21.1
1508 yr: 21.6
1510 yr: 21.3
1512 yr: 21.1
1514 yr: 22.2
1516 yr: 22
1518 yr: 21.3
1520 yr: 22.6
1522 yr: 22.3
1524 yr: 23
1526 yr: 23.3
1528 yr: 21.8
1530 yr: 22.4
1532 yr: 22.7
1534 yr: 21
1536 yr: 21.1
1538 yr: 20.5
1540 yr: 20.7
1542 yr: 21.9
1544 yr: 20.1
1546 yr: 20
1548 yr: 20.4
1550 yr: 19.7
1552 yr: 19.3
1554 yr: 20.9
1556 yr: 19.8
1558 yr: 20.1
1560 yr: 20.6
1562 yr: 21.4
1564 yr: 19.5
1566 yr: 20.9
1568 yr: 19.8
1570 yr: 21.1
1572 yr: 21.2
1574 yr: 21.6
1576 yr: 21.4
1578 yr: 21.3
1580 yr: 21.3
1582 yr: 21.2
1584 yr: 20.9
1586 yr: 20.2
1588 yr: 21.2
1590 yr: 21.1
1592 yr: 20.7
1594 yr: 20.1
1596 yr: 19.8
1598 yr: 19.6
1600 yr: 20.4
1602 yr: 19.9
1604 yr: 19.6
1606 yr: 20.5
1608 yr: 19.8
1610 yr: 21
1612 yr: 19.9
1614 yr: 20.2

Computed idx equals 22.3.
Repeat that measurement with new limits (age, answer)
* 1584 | 20.9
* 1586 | 20.2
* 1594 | 20.1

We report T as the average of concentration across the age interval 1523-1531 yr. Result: 22.6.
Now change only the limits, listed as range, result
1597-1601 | 20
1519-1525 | 22.6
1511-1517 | 21.8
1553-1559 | 20.3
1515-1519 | 21.6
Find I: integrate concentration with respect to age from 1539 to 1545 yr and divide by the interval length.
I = 20.9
